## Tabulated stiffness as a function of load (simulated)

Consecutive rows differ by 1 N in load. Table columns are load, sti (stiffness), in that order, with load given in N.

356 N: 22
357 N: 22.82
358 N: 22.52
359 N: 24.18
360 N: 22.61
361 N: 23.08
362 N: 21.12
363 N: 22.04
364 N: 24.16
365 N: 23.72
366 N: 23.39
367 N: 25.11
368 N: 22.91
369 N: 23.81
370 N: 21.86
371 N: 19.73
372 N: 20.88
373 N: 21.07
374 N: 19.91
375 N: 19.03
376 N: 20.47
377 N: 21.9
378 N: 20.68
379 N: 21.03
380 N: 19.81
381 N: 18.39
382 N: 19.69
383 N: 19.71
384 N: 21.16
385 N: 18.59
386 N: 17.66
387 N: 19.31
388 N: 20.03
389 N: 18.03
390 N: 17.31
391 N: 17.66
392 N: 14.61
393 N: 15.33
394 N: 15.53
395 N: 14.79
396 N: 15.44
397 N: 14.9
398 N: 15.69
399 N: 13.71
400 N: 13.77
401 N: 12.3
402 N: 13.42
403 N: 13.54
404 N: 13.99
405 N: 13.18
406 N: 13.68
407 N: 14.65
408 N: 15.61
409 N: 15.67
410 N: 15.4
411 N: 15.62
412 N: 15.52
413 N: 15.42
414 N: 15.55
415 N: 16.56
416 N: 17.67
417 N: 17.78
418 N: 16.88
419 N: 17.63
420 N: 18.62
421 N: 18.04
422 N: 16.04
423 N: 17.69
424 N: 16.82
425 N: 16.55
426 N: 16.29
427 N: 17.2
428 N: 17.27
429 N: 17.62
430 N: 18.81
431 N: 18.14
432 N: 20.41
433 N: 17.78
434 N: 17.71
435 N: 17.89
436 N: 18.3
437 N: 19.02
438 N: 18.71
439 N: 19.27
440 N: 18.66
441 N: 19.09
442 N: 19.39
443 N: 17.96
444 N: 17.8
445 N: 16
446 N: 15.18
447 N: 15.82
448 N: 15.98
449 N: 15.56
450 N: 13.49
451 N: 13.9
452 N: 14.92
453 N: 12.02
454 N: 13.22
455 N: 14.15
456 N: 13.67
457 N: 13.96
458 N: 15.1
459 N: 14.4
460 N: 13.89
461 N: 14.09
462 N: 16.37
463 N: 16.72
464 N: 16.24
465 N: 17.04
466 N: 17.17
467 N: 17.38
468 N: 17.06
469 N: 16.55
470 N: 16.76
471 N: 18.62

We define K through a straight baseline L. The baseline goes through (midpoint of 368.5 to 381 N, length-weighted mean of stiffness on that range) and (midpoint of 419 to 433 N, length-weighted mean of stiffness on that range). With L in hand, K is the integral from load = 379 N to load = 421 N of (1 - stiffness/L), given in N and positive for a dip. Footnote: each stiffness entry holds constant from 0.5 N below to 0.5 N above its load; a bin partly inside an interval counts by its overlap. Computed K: 6.17 N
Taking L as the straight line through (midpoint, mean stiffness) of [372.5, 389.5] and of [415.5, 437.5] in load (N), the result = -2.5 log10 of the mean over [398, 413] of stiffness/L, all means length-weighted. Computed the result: 0.28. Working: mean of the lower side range 19.8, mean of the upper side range 17.7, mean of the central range 14.4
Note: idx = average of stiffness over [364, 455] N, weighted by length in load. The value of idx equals 17.5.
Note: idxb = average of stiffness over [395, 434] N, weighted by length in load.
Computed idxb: 16.1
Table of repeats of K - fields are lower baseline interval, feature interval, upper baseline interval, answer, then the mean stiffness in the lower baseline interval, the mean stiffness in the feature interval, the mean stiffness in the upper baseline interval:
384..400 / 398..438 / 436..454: 0.56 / 16.6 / 16.4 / 16.6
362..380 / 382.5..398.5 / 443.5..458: 2.27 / 21.8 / 17.2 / 14.7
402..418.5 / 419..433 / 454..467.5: -2.11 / 15.4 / 17.7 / 15.3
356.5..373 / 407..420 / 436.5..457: 1.71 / 22.7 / 16.3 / 16.1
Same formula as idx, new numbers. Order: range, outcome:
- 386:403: 15.7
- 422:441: 18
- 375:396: 18.5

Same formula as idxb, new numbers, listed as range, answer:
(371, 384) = 20.2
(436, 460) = 16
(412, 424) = 17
